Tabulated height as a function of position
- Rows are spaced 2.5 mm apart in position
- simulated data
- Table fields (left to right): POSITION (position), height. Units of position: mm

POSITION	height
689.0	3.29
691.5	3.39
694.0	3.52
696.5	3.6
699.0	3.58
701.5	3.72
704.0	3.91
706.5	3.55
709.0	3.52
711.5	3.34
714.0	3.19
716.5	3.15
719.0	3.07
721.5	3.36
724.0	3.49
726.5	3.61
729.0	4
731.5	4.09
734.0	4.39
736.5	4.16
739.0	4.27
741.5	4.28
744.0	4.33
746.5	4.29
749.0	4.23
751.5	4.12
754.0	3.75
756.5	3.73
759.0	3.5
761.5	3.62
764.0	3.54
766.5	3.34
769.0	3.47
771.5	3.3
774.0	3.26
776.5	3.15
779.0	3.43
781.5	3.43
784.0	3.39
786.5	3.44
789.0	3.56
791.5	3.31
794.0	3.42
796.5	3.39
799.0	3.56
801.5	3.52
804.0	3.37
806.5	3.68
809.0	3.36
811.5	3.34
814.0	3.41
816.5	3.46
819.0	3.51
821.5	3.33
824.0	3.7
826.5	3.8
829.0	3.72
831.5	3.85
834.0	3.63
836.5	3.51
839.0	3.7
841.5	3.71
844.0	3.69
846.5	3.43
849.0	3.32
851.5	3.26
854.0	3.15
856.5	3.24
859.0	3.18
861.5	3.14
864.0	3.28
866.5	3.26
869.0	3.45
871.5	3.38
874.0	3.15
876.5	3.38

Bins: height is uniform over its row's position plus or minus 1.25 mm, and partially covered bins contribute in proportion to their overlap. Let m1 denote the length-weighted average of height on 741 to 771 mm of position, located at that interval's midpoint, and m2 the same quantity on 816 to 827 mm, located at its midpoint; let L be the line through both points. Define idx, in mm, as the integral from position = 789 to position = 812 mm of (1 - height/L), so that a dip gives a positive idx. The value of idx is 1.2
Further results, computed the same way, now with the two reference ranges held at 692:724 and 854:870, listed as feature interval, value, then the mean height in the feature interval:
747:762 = -2.0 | 3.86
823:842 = -2.4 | 3.7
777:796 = -0.4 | 3.41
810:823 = -0.4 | 3.41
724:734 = -1.4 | 3.91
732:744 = -3.0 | 4.27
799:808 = -0.5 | 3.52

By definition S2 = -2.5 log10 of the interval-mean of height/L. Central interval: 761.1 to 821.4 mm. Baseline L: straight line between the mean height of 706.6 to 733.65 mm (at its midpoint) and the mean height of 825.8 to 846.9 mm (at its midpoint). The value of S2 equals 0.06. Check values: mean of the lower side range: 3.52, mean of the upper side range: 3.68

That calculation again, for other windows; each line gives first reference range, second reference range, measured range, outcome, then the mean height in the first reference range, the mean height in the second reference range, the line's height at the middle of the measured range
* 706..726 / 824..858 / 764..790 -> 0.02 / 3.34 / 3.54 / 3.44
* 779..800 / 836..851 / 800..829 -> -0.01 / 3.44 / 3.55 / 3.49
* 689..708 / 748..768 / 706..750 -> -0.04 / 3.59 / 3.72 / 3.65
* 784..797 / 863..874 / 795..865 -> -0.03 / 3.42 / 3.32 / 3.37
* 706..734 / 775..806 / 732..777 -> -0.11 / 3.53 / 3.42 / 3.47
